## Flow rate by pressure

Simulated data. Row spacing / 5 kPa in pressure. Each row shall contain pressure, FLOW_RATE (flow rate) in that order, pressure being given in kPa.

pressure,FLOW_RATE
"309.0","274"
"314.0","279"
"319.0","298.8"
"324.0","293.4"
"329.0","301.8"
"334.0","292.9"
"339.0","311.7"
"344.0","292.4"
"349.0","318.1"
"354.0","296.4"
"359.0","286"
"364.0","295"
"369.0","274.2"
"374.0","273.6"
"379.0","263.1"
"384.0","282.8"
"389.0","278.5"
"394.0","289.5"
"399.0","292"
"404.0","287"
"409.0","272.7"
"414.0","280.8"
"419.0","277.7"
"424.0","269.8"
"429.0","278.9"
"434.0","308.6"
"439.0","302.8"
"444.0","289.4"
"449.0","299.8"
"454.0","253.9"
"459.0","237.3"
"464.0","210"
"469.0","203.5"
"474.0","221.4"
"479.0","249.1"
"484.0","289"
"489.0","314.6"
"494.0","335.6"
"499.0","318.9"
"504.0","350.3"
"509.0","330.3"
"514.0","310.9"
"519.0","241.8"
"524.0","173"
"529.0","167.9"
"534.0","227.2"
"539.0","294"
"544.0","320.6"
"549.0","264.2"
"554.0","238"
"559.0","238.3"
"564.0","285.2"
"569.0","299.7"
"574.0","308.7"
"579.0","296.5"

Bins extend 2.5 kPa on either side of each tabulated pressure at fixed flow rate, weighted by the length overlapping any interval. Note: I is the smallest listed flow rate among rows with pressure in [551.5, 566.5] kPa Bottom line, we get 238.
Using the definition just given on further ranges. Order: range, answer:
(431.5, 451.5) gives 289.4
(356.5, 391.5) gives 263.1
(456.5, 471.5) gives 203.5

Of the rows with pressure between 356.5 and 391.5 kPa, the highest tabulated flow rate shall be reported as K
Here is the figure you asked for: 295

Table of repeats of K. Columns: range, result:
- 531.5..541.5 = 294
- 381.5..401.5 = 292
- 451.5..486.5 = 289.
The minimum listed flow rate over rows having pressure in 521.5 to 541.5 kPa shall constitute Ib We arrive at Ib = 167.9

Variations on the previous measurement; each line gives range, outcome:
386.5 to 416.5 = 272.7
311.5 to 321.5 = 279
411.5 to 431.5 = 269.8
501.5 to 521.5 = 241.8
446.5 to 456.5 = 253.9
